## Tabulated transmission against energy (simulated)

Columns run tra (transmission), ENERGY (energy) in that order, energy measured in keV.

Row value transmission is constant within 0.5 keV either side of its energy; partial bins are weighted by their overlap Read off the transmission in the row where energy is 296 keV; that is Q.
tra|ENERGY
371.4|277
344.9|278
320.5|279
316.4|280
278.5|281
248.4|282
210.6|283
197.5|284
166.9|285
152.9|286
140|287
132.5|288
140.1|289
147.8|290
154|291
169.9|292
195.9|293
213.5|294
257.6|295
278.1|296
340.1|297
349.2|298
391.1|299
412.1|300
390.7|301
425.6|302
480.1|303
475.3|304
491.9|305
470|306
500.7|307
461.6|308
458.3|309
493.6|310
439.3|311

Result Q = 278.1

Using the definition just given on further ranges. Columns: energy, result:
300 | 412.1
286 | 152.9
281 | 278.5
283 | 210.6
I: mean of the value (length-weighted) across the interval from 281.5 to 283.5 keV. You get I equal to 230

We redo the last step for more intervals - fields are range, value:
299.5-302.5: 409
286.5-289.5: 138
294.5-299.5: 323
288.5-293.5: 162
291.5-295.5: 209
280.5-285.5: 220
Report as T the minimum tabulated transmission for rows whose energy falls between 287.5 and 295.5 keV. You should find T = 132.5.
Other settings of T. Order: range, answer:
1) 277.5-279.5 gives 320.5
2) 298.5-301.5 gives 390.7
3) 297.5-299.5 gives 349.2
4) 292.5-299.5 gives 195.9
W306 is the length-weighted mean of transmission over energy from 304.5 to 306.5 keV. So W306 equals 481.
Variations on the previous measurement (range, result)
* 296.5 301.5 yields 377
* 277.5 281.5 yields 315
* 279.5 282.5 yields 281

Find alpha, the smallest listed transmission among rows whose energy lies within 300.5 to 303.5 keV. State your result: 390.7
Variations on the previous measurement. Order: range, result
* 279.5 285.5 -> 166.9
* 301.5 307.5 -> 425.6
